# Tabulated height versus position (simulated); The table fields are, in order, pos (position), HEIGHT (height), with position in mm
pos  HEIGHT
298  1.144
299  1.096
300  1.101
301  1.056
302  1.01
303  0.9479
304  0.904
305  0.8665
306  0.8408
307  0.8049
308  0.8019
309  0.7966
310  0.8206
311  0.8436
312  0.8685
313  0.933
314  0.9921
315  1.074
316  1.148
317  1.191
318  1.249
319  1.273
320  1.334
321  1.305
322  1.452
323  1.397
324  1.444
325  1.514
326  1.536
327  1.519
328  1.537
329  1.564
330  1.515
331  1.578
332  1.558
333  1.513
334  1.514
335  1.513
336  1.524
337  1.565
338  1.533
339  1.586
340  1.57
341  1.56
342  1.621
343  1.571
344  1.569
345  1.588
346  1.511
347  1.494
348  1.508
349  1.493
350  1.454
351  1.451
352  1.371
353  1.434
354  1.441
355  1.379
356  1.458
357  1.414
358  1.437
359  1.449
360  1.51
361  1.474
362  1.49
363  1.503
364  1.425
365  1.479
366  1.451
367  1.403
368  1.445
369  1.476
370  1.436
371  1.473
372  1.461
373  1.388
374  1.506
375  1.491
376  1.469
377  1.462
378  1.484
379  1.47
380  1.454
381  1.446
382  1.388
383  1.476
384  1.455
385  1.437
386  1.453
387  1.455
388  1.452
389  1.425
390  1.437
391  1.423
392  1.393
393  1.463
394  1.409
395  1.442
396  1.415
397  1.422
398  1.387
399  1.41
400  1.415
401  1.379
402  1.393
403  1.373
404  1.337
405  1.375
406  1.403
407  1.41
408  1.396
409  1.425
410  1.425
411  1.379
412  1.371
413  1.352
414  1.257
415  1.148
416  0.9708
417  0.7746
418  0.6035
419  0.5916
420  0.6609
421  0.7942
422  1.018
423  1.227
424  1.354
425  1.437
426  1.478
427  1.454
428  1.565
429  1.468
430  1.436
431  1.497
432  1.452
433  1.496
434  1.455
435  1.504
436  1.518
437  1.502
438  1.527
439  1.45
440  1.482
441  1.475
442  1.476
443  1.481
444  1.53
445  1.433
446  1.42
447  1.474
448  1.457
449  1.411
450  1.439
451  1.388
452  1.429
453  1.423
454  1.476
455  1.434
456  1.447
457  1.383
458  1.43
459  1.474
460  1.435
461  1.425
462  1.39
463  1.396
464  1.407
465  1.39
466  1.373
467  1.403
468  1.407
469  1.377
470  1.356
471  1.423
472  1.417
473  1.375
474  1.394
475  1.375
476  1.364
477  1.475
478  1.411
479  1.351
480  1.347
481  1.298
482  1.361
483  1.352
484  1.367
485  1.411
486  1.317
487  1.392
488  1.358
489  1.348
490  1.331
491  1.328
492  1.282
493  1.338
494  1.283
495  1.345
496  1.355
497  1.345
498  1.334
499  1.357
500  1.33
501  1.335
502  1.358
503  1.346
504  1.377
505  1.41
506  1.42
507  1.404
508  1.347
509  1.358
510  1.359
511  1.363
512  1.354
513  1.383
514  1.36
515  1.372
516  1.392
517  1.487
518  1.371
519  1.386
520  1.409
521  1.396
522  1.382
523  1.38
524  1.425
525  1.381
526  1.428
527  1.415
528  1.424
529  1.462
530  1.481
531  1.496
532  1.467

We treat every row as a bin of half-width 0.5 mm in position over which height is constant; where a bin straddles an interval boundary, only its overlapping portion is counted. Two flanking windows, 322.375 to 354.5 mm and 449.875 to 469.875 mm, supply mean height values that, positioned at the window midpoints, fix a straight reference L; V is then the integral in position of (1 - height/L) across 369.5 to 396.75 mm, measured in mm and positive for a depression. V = 0.60 mm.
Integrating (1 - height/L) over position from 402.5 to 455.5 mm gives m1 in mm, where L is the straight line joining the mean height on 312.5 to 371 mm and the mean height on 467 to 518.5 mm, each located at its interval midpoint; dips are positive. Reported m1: 2.2 mm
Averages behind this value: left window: 1.44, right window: 1.37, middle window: 1.34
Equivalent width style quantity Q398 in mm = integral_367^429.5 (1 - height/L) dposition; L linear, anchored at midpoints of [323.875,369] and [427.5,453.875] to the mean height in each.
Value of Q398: 5.8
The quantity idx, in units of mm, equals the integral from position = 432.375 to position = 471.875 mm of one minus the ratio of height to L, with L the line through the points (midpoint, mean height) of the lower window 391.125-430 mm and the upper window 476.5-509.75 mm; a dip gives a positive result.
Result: -3.6 mm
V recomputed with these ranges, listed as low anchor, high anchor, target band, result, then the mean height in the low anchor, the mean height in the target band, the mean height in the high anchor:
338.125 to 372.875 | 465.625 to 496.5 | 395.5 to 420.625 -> 3.4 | 1.48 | 1.24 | 1.36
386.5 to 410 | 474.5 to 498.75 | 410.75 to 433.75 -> 3.1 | 1.41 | 1.21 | 1.35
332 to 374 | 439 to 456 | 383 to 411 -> 1.0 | 1.49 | 1.42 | 1.45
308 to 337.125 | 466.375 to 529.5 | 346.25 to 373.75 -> -2.8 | 1.3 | 1.45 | 1.37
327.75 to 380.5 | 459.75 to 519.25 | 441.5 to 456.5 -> -0.4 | 1.49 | 1.45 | 1.37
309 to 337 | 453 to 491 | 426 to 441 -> -1.2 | 1.32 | 1.49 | 1.39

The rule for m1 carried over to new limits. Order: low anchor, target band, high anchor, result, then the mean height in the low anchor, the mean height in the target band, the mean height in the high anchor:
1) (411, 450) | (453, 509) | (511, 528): -0.67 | 1.32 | 1.38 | 1.39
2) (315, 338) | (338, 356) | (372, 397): -0.82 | 1.44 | 1.51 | 1.45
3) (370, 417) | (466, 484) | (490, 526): -0.06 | 1.4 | 1.38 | 1.37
